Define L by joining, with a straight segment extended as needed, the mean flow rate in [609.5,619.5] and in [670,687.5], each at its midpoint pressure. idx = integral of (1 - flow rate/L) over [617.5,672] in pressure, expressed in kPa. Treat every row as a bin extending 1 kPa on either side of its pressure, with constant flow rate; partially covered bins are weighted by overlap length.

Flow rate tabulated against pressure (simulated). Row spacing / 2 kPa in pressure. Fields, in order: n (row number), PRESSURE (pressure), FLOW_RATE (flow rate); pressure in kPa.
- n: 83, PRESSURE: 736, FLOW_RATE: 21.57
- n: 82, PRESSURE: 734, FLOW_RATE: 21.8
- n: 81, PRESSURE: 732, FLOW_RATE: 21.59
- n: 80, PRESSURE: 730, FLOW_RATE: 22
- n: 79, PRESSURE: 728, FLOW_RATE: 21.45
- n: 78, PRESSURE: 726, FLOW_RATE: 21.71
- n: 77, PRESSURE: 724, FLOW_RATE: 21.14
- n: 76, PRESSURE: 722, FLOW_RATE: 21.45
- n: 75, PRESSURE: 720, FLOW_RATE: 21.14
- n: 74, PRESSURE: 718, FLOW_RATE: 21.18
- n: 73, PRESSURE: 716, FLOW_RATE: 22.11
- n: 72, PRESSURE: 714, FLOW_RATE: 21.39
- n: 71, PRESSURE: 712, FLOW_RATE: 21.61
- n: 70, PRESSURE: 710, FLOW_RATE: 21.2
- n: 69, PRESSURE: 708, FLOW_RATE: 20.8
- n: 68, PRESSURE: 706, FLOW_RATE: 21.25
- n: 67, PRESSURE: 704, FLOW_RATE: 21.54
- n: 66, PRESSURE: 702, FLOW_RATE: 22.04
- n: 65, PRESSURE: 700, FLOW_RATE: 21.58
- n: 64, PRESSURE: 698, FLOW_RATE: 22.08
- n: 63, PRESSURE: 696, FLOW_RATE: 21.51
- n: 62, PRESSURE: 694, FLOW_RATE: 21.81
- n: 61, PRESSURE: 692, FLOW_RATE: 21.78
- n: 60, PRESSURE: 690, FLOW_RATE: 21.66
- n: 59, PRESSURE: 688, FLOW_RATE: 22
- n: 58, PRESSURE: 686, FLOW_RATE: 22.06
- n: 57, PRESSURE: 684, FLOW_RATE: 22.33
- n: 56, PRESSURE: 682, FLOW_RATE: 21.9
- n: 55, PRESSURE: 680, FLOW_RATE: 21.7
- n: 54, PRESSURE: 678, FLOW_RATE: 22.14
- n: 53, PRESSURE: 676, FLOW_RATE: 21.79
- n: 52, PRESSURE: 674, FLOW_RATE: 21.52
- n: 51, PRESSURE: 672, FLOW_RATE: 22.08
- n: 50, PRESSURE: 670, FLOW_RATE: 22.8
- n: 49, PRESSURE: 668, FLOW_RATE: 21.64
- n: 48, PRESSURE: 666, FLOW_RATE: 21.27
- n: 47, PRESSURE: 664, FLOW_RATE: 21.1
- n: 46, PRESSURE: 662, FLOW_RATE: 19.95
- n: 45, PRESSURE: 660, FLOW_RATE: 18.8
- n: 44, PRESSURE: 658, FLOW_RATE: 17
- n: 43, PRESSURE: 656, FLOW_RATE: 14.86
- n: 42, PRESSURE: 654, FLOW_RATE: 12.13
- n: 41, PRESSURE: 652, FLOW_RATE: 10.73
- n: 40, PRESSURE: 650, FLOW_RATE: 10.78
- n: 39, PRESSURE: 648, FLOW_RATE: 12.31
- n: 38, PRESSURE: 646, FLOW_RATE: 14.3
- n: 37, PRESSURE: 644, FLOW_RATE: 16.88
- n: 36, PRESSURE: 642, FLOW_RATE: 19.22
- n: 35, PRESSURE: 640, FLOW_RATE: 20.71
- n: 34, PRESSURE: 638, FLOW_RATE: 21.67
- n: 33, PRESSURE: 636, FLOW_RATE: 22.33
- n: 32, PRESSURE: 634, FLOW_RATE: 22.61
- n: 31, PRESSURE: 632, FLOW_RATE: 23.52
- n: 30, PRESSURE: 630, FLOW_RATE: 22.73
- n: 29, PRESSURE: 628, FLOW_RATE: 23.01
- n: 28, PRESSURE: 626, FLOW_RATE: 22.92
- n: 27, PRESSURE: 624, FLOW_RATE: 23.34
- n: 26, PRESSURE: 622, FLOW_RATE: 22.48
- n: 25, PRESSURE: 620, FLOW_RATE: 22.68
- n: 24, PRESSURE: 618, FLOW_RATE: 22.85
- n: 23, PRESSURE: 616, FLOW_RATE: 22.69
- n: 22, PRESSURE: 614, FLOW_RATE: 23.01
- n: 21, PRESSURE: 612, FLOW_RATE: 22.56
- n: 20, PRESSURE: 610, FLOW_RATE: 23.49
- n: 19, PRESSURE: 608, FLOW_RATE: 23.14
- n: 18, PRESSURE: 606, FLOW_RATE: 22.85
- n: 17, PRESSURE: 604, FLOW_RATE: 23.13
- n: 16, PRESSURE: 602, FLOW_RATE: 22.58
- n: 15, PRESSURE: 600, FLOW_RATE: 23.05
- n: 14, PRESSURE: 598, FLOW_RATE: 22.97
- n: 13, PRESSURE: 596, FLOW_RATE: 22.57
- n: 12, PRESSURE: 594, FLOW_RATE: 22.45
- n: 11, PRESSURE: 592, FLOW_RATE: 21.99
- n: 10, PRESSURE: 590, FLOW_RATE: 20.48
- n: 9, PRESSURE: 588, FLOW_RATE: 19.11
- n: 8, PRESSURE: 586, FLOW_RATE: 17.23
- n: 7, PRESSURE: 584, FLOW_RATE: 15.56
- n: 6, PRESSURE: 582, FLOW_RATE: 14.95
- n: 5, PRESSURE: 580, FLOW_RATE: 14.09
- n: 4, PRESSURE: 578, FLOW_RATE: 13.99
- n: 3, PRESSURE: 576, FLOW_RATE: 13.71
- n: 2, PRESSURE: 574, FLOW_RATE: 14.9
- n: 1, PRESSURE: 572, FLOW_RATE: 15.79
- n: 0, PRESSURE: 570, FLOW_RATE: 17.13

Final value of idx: 7.3 kPa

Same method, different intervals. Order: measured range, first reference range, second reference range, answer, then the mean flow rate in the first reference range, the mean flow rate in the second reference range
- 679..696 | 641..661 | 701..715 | -2.6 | 14.7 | 21.4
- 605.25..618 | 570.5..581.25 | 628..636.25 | -2.0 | 14.6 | 22.9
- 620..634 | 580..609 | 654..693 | -1.5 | 20.6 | 20.7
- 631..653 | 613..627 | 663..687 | 4.6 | 22.9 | 21.9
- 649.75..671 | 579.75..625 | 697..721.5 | 3.8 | 21.4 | 21.5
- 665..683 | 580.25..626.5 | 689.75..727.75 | -0.3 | 21.5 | 21.5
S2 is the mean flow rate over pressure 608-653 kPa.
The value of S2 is 20.4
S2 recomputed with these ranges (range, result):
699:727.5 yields 21.4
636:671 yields 17.6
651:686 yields 19.7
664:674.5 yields 21.8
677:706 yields 21.8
